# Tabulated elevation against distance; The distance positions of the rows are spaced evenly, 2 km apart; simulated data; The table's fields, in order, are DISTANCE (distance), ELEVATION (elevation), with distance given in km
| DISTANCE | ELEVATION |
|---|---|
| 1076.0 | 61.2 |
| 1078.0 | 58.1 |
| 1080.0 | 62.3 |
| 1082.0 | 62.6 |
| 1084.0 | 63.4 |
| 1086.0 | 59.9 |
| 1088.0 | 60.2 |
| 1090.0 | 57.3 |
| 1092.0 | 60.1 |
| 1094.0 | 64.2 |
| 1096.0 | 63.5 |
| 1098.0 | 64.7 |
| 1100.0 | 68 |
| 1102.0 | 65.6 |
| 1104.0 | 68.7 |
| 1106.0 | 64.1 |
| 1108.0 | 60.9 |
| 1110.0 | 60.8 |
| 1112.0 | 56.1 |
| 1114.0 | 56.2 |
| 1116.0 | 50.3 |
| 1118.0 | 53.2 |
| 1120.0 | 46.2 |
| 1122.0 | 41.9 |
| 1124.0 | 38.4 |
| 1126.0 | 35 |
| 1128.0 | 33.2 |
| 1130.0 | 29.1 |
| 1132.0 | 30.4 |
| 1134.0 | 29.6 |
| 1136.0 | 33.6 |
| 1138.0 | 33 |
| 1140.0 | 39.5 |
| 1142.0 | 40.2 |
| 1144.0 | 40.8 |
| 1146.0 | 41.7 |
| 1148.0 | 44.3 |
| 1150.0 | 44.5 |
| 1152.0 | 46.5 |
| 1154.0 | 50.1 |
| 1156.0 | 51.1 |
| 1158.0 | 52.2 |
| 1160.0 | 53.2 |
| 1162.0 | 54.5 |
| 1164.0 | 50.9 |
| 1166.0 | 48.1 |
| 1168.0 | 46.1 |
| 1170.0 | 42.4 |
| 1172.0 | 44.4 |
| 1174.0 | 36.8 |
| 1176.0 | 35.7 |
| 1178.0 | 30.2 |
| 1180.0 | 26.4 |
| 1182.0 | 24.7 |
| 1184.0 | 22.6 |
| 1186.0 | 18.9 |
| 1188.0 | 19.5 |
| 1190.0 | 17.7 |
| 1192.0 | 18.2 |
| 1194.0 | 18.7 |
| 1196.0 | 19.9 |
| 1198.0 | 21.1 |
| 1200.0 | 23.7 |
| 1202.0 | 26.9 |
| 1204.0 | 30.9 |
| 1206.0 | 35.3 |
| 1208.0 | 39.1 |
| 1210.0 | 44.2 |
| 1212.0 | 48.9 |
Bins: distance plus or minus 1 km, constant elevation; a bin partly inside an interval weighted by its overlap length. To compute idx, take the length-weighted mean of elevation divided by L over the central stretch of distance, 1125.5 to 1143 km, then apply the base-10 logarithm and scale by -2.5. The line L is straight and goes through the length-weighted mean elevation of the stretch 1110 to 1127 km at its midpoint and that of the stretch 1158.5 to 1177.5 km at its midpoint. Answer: 0.37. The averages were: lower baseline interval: 48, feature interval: 33.7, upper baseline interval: 45.5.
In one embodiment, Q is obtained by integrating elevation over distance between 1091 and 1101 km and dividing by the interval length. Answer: 64.1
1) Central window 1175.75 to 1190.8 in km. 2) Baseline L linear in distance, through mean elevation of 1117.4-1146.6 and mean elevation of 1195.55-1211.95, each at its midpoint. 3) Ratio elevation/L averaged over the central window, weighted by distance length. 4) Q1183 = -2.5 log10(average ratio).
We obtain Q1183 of 0.36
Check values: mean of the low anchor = 37.5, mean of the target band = 24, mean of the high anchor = 31.6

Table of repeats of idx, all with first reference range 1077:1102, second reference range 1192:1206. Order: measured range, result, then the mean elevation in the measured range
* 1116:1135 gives 0.29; 38.1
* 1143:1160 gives -0.16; 46.8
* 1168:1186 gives -0.03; 32.9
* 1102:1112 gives -0.13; 63.1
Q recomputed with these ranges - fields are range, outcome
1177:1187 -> 24.6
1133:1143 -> 35.2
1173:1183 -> 30.8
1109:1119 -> 55.3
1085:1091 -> 59.1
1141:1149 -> 41.8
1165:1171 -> 45.5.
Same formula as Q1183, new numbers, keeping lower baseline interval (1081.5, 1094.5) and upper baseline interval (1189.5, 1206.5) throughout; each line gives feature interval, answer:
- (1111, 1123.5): 0.02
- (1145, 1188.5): -0.17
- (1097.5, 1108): -0.18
